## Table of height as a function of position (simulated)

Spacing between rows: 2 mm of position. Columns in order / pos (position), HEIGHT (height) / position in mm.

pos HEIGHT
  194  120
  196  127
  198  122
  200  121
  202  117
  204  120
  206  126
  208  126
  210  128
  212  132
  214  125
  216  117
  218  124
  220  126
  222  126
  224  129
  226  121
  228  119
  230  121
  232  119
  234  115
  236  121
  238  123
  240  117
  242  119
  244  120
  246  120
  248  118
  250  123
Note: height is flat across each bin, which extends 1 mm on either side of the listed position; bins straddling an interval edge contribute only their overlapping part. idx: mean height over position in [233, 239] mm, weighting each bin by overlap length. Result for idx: 120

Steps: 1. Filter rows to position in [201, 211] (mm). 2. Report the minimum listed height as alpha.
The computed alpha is 117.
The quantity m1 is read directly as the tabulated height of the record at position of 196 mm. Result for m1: 127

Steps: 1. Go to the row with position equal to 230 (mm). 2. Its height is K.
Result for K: 121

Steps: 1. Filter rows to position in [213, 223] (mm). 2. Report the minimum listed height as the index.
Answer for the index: 117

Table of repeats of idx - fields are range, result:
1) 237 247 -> 120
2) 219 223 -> 126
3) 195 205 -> 121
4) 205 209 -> 126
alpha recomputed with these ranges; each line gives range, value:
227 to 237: 115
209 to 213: 128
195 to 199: 122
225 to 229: 119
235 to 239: 121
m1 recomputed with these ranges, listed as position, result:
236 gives 121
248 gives 118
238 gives 123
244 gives 120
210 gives 128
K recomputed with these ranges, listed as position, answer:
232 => 119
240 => 117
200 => 121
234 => 115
